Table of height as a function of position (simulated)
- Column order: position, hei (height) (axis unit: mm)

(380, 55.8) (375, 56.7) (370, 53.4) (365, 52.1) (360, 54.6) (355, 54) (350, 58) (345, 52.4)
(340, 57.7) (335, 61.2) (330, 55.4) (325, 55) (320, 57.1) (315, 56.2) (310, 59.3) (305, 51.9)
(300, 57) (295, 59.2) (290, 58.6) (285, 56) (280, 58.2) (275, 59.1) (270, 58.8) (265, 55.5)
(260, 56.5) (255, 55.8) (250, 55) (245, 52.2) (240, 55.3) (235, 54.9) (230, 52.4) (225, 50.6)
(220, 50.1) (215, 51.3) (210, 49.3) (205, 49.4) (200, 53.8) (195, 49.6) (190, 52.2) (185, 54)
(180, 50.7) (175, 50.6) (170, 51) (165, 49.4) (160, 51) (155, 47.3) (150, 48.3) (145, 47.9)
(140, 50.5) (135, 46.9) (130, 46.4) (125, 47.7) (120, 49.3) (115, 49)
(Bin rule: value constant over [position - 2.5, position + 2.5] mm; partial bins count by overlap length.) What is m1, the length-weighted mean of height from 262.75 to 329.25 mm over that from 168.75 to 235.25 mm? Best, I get 1.1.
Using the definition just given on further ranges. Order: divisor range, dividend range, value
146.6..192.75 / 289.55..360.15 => 1.12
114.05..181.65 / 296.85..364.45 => 1.14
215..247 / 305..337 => 1.08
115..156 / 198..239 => 1.07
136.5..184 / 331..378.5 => 1.12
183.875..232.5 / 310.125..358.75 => 1.10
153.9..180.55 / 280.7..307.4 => 1.13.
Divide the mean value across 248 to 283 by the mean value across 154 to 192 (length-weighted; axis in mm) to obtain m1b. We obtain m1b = 1.12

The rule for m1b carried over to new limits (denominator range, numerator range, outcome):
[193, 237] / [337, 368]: 1.07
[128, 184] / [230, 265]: 1.11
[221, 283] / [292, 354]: 1.03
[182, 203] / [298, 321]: 1.08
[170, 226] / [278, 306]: 1.12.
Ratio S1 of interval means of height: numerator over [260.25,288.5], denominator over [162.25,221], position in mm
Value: 1.13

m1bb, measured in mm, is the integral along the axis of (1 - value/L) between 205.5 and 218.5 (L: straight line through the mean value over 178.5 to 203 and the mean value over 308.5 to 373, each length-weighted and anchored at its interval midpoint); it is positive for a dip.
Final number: 0.6 mm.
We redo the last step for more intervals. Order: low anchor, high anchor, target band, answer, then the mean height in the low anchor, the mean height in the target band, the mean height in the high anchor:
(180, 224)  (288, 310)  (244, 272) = -0.6 mm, 51.2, 55.8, 56.9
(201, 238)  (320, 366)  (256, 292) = -2.8 mm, 51.3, 57.4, 55.8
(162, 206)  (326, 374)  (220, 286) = -2.7 mm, 51.2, 55.2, 55.4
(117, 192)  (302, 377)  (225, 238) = -0.3 mm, 49.5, 53.1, 55.7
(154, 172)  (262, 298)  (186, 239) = 1.7 mm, 49.8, 51.5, 57.9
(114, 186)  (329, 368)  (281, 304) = -1.5 mm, 49.2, 57.4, 55.7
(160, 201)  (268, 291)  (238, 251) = 0.4 mm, 51.3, 54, 58.1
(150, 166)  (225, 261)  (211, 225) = 0.6 mm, 49.1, 50.5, 54.2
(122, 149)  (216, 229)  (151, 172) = -0.3 mm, 47.9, 49.5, 50.7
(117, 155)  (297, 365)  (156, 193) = -1.1 mm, 48.1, 51.1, 56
